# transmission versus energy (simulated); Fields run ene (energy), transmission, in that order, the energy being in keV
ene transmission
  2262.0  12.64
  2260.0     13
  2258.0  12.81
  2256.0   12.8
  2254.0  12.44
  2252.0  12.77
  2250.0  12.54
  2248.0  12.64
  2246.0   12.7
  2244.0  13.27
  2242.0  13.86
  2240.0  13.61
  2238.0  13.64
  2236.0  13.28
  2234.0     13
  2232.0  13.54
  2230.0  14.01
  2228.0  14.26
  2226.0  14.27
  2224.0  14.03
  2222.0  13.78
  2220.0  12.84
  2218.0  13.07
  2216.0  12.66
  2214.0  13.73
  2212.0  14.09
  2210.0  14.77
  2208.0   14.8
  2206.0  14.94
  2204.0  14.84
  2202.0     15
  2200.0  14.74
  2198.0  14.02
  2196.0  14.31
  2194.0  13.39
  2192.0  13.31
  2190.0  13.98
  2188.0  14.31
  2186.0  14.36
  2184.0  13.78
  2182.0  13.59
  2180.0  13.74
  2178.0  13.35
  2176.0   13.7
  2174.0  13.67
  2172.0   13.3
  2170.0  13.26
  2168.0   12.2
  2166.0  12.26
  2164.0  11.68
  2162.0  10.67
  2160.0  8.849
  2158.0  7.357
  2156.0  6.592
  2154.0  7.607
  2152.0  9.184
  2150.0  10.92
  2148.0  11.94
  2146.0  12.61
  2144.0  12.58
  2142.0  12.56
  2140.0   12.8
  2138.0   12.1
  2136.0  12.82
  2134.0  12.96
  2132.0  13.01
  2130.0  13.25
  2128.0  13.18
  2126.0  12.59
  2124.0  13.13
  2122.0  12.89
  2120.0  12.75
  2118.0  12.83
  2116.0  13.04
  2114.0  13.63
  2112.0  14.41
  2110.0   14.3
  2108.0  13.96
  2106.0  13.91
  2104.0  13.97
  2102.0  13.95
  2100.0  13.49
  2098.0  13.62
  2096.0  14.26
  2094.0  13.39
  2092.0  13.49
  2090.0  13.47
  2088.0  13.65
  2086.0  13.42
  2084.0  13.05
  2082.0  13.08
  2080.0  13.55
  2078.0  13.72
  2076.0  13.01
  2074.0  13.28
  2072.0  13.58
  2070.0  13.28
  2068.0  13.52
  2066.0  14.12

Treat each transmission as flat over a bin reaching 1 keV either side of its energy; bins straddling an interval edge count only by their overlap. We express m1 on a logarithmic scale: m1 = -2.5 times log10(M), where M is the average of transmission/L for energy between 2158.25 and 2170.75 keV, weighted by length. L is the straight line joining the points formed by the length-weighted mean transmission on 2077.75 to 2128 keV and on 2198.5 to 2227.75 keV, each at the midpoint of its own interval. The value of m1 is 0.23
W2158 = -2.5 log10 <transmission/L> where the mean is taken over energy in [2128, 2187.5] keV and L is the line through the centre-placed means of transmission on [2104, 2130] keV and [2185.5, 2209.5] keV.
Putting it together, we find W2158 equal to 0.16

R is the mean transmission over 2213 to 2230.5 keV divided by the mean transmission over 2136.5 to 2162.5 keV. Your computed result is 1.30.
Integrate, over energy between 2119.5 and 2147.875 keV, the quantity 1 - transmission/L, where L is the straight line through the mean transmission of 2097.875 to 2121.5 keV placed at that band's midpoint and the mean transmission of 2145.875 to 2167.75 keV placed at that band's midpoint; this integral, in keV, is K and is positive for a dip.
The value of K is -2.5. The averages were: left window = 13.6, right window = 9.94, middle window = 12.8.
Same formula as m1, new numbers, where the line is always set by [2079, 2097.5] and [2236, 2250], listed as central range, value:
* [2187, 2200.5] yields -0.05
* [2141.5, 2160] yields 0.32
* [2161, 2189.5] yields 0.02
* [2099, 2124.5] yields -0.01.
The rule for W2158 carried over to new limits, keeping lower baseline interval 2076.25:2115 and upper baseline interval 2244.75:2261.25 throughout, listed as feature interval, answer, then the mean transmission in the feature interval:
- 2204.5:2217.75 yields -0.092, 14.1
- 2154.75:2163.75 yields 0.470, 8.62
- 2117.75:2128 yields 0.053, 12.9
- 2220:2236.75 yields -0.070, 13.7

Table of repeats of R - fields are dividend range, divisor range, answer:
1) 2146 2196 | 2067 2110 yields 0.89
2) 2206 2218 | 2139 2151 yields 1.15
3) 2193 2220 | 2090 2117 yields 1.02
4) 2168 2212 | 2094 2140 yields 1.05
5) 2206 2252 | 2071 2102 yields 1.01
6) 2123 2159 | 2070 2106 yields 0.85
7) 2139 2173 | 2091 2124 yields 0.81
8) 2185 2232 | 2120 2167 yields 1.22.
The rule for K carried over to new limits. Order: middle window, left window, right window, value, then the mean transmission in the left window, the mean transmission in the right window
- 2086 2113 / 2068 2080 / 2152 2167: -3.70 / 13.4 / 9.28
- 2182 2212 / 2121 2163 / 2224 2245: -3.58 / 11.4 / 13.7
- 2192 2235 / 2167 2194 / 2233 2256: -2.20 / 13.6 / 13.1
